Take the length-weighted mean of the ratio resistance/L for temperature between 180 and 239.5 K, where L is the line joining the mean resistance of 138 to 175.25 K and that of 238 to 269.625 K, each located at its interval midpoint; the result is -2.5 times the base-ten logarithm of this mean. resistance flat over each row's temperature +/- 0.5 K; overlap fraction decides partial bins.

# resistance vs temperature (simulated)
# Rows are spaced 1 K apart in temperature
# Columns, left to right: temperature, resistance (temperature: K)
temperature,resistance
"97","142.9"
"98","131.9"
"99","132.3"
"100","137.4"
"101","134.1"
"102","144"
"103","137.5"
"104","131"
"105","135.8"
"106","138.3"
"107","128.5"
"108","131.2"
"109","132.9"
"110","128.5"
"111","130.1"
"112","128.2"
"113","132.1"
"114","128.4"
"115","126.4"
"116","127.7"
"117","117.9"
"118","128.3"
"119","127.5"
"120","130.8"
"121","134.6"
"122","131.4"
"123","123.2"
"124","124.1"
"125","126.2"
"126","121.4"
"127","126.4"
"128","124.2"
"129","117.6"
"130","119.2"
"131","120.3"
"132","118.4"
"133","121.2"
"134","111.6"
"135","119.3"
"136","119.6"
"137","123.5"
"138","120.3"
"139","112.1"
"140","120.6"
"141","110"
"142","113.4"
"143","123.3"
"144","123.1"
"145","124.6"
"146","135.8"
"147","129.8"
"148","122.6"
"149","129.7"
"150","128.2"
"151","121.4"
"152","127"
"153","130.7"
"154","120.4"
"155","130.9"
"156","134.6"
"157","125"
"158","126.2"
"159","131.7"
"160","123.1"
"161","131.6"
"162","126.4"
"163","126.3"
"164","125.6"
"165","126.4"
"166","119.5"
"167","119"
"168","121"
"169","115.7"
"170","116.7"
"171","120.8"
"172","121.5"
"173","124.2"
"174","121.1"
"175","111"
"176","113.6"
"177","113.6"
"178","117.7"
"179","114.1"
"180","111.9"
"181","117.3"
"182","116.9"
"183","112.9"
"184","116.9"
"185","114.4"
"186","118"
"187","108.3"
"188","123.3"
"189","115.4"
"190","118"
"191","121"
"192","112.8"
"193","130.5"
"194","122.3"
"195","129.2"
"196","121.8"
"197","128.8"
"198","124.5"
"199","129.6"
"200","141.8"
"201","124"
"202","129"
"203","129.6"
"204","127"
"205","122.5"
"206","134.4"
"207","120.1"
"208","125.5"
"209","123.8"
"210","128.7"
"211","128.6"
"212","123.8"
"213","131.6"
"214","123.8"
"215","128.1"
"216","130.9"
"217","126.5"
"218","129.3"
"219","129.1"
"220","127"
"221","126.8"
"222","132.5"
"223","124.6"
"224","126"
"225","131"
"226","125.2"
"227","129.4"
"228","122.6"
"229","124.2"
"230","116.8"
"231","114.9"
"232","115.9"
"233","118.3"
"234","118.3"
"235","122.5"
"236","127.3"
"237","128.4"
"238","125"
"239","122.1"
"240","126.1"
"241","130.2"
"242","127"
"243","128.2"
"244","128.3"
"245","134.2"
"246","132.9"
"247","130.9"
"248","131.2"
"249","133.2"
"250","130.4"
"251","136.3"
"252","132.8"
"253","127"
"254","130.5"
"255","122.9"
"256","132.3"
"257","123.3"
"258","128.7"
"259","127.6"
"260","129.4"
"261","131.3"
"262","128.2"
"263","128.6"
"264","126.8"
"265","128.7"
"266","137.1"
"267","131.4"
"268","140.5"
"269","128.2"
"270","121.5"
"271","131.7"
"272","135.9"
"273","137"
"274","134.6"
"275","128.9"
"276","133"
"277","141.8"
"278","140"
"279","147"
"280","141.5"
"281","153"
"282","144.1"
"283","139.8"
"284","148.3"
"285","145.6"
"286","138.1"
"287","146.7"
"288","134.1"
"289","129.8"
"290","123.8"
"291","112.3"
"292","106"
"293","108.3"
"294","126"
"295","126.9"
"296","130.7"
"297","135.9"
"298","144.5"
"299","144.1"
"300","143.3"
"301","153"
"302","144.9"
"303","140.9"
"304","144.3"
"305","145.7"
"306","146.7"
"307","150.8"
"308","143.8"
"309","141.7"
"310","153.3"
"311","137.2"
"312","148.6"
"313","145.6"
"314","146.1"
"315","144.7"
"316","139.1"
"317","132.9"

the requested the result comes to 0.026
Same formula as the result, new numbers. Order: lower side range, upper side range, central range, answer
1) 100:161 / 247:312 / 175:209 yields 0.075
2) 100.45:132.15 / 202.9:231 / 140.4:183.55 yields 0.046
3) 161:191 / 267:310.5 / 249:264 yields 0.022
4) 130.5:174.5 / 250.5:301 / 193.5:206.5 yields -0.009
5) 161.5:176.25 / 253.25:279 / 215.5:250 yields 0.011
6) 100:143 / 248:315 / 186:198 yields 0.079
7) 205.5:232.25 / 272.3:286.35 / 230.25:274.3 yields 0.048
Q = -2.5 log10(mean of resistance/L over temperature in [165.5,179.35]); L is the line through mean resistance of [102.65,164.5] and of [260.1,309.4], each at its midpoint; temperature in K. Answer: 0.09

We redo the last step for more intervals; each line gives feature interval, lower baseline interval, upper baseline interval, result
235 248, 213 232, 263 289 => 0.01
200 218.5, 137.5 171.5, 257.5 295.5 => 0.00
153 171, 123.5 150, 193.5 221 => -0.01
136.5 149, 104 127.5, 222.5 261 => 0.06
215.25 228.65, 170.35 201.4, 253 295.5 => -0.02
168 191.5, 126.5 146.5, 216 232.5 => 0.05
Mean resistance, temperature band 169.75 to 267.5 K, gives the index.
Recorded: 125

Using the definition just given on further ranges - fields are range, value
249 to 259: 129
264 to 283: 136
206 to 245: 126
